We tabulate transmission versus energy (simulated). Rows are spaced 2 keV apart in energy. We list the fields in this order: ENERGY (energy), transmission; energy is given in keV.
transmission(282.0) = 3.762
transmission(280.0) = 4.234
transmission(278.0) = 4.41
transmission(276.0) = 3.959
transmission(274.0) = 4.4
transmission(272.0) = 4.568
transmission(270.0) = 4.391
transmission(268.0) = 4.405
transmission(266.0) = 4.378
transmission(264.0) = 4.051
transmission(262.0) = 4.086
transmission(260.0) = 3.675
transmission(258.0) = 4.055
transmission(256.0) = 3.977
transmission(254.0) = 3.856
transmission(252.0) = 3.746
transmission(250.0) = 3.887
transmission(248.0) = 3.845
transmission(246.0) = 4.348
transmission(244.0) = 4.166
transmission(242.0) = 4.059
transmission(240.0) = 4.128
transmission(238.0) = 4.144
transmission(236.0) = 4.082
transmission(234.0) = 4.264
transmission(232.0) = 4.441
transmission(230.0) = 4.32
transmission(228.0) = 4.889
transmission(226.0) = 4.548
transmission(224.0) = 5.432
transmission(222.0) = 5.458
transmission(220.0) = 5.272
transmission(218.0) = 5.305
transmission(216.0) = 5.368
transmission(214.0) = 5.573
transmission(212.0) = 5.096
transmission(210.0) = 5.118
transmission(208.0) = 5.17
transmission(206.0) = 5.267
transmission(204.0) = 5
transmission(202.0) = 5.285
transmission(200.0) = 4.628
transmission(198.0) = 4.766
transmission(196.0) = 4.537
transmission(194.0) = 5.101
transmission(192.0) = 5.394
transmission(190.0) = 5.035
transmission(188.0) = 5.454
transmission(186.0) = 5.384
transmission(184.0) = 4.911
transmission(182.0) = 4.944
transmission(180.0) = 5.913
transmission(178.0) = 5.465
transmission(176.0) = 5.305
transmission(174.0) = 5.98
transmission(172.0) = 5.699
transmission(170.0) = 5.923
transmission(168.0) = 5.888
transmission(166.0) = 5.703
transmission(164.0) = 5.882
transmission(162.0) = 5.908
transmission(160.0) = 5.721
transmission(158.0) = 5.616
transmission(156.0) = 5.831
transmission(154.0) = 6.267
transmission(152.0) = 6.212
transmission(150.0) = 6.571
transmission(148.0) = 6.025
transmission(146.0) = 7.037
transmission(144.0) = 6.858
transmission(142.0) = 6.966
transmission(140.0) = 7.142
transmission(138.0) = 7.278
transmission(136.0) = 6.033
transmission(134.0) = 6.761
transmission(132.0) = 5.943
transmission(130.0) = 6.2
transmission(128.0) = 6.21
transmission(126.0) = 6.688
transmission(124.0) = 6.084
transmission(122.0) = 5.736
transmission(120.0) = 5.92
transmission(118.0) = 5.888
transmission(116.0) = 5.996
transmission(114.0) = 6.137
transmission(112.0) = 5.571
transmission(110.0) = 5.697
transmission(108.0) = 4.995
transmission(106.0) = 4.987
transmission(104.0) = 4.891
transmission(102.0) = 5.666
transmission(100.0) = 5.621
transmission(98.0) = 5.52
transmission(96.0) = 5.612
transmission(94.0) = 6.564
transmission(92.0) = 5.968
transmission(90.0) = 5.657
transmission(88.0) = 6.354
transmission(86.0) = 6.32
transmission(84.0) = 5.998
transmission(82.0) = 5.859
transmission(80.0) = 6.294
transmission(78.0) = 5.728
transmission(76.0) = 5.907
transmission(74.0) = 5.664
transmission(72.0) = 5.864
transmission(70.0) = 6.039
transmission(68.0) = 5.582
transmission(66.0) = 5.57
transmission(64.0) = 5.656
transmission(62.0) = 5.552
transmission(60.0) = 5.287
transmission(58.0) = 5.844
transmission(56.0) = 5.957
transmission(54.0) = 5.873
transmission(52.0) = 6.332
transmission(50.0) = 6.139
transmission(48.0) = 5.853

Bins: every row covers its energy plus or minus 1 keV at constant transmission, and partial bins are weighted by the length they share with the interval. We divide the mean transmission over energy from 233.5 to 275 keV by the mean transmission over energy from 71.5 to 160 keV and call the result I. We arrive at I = 0.7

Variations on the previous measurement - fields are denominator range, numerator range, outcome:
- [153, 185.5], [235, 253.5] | 0.71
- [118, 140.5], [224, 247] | 0.69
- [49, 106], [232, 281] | 0.71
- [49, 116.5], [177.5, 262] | 0.82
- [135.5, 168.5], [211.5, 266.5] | 0.70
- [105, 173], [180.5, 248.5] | 0.80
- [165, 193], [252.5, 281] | 0.76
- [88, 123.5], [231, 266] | 0.71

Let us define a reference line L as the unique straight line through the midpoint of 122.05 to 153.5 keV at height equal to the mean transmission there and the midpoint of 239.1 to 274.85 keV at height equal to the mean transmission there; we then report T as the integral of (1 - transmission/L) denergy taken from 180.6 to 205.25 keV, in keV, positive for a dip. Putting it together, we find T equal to 1.6 keV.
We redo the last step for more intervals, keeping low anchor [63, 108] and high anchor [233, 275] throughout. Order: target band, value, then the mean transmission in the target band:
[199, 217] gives -2.4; 5.17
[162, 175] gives -2.3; 5.85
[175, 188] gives -1.3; 5.33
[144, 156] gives -3.0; 6.41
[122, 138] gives -2.9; 6.3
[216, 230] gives -2.2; 5.11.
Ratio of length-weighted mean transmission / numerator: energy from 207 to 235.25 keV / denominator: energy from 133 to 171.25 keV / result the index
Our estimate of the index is 0.80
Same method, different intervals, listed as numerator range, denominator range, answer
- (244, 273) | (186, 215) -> 0.80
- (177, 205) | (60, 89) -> 0.87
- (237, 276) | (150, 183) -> 0.71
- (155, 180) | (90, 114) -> 1.03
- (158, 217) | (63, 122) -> 0.93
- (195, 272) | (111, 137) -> 0.75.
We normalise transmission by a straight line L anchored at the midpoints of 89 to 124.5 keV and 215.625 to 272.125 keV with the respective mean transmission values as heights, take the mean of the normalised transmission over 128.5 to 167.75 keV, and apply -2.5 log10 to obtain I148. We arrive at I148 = -0.19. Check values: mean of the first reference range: 5.69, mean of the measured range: 6.3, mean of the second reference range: 4.37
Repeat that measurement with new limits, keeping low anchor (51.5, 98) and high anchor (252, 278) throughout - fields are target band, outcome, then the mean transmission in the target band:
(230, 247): 0.04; 4.21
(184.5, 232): -0.10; 5.09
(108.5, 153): -0.18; 6.3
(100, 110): 0.07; 5.24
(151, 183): -0.15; 5.77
